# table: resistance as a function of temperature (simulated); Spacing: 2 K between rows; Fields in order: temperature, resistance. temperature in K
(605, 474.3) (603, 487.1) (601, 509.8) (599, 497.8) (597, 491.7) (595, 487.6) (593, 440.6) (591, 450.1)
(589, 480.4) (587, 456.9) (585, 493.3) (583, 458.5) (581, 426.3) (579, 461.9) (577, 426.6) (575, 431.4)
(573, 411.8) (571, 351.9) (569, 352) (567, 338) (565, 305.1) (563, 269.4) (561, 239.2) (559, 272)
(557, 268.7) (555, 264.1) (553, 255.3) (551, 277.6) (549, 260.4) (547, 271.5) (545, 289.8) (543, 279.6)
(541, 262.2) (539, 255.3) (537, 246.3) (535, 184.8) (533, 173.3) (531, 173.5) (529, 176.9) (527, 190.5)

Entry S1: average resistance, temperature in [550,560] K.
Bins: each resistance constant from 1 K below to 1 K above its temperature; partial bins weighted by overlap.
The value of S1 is 268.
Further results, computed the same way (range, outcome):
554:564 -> 263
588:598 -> 470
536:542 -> 255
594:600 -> 492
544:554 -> 271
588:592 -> 465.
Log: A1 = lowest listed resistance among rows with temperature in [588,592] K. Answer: 450.1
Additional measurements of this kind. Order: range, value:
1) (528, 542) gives 173.3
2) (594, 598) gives 487.6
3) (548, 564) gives 239.2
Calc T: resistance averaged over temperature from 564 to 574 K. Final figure 352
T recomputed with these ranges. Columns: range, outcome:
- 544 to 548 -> 281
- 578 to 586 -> 460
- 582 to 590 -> 472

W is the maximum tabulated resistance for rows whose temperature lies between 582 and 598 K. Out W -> 493.3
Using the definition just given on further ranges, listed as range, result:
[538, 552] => 289.8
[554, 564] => 272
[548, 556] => 277.6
